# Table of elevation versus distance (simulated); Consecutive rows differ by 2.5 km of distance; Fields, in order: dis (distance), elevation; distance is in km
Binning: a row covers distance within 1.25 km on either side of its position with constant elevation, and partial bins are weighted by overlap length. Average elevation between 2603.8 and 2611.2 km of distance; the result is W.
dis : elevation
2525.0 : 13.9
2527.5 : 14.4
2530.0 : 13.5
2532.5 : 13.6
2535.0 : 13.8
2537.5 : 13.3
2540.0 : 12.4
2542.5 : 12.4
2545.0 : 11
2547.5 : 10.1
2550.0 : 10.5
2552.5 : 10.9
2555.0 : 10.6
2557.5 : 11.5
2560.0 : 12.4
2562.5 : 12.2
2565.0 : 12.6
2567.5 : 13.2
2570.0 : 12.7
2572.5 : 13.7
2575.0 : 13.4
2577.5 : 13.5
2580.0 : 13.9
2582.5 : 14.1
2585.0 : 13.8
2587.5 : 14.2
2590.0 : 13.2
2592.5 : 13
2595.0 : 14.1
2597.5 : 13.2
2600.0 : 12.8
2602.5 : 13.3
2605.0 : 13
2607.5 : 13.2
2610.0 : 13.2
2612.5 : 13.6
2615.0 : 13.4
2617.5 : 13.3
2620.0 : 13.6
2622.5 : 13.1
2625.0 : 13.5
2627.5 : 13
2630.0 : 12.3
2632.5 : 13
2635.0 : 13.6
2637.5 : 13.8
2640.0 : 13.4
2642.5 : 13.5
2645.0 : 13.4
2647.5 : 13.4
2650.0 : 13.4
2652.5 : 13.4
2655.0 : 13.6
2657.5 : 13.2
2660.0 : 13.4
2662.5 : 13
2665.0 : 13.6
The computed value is 13.1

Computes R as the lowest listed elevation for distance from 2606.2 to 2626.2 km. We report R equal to 13.1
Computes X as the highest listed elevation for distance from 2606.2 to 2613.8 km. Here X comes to 13.6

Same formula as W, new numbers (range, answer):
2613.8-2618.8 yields 13.4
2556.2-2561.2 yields 11.9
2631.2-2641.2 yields 13.4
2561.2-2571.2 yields 12.7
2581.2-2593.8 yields 13.7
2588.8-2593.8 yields 13.1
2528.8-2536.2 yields 13.6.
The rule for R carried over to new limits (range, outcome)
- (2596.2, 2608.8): 12.8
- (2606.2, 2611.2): 13.2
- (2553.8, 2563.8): 10.6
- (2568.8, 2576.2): 12.7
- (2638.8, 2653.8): 13.4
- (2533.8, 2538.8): 13.3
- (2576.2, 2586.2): 13.5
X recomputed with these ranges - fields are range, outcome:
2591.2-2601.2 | 14.1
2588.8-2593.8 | 13.2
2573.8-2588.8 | 14.2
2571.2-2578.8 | 13.7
